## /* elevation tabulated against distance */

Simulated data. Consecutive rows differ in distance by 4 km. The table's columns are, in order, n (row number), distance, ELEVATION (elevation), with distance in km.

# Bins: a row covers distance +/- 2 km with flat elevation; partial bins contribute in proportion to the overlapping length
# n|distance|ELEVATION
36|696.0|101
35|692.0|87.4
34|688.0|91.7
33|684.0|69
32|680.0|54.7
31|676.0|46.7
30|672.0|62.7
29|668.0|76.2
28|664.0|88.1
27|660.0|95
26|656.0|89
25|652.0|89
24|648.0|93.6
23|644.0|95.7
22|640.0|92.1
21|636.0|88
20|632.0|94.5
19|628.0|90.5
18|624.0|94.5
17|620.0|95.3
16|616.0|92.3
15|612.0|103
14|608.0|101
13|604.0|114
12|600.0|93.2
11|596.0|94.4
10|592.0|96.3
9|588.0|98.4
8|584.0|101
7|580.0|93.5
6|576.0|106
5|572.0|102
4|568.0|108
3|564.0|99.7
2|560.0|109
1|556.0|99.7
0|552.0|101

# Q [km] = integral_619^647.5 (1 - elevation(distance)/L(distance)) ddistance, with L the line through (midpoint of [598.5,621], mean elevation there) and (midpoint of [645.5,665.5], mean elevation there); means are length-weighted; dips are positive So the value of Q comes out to 0.77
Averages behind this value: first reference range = 100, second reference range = 91.1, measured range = 92.9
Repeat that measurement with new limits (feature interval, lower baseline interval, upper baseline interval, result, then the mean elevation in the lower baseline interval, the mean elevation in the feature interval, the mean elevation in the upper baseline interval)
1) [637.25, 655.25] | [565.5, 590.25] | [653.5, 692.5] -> -2.0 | 101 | 92.2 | 75.8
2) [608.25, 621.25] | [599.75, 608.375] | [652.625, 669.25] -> 0.5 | 105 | 97.5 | 87.7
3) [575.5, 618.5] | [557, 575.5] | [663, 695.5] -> -1.5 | 105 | 99.1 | 72.9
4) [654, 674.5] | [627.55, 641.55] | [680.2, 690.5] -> 0.3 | 91.3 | 81.3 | 76.2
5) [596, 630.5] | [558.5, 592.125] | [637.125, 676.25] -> -1.5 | 102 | 97.7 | 84.5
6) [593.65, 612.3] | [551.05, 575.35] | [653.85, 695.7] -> -1.4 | 103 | 101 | 77.1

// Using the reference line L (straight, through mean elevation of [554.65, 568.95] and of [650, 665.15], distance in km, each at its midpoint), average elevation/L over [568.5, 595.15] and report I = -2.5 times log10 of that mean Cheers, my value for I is 0.02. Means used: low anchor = 104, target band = 99.8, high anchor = 90.4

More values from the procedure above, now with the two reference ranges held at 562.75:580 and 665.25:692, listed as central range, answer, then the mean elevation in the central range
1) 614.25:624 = -0.075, 94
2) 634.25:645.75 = -0.136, 91.9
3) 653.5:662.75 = -0.210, 91.5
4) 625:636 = -0.095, 91.9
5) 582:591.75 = -0.013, 99.1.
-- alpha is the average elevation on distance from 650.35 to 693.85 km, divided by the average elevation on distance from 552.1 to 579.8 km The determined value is 0.75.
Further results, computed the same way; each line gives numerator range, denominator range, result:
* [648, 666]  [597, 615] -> 0.89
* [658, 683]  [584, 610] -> 0.71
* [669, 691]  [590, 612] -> 0.66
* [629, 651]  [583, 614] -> 0.92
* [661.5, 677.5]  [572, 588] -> 0.70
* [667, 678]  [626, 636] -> 0.66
